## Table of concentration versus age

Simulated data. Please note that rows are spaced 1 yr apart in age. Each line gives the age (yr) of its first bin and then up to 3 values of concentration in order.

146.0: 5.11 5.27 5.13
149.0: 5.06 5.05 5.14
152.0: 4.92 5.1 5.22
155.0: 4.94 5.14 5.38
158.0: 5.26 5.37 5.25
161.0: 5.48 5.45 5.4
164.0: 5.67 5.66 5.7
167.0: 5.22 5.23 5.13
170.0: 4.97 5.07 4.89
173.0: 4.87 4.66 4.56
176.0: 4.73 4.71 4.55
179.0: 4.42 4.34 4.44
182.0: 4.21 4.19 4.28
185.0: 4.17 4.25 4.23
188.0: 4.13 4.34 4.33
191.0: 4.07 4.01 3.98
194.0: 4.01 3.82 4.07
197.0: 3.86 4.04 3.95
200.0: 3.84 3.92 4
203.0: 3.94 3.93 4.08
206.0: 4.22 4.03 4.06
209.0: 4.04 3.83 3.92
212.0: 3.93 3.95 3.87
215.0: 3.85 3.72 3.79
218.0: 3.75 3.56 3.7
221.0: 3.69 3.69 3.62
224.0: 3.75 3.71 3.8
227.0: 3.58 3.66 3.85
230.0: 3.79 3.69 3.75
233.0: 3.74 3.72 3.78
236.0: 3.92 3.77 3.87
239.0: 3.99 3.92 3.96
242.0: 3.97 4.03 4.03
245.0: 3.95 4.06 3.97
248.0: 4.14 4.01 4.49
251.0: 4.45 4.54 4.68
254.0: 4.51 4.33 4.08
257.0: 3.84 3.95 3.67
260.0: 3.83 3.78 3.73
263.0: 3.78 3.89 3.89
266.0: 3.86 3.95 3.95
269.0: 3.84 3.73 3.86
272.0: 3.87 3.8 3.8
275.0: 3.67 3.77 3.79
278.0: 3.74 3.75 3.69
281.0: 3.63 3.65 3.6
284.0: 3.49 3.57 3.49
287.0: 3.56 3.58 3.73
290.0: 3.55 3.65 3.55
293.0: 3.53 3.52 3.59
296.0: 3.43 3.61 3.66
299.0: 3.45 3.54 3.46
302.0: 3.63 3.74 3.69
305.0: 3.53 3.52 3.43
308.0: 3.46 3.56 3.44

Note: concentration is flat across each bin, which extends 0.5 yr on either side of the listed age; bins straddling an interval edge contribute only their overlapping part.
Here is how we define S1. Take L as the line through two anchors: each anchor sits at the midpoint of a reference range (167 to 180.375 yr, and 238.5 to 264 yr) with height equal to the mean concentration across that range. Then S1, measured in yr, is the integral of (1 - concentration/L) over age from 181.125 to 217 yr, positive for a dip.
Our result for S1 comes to 4.2 yr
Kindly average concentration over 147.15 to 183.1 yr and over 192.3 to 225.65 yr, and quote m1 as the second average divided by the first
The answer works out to 0.77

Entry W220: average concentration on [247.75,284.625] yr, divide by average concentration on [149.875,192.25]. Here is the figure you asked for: 0.81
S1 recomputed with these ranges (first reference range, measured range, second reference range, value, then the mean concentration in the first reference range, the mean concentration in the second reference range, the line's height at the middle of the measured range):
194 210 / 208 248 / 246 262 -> 2.2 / 3.98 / 4.14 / 4.06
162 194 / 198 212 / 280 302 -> 1.3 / 4.66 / 3.57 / 4.4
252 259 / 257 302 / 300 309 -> 2.3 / 4.21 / 3.56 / 3.89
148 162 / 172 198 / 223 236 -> 1.8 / 5.19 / 3.74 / 4.6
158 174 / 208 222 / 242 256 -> 2.5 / 5.27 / 4.23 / 4.66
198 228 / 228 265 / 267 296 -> -2.1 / 3.85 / 3.68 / 3.77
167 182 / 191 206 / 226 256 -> 1.7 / 4.75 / 4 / 4.48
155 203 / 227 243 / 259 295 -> 1.1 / 4.62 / 3.71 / 4.1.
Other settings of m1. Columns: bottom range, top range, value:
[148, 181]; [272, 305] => 0.71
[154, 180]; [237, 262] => 0.80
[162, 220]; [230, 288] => 0.90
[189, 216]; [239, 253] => 1.04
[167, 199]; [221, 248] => 0.87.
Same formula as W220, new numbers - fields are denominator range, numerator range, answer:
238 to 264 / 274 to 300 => 0.89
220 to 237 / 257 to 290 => 1.00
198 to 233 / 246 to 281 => 1.03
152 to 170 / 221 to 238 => 0.70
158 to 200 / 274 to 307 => 0.78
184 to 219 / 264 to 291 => 0.93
